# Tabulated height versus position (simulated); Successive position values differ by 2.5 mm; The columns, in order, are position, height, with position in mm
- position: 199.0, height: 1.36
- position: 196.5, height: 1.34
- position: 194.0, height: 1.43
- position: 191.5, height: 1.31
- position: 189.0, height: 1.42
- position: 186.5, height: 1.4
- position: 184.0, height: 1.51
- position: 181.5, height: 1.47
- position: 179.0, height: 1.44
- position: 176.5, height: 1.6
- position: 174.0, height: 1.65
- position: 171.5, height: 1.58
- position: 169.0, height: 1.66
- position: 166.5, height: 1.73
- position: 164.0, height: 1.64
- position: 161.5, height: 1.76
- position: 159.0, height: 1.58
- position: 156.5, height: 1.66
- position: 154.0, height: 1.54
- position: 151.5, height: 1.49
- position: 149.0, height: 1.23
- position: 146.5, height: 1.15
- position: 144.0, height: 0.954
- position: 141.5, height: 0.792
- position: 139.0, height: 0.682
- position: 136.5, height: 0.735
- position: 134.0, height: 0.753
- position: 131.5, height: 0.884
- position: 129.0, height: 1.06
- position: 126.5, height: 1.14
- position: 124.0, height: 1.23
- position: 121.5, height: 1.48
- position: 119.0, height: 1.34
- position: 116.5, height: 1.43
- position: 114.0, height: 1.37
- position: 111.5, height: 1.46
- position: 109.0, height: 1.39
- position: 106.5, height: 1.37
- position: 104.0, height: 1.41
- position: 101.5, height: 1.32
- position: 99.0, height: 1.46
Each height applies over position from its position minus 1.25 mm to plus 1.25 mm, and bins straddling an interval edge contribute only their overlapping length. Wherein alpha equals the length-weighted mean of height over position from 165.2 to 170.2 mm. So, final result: 1.69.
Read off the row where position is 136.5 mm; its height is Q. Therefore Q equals 0.735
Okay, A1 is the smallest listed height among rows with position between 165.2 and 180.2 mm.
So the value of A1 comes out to 1.44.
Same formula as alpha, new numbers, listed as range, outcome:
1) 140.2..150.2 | 1.03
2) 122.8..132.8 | 1.08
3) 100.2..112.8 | 1.39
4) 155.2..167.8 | 1.67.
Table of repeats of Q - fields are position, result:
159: 1.58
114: 1.37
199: 1.36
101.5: 1.32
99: 1.46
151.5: 1.49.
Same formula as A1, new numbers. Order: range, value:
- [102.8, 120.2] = 1.34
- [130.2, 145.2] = 0.682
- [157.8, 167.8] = 1.58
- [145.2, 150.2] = 1.15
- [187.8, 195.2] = 1.31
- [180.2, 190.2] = 1.4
